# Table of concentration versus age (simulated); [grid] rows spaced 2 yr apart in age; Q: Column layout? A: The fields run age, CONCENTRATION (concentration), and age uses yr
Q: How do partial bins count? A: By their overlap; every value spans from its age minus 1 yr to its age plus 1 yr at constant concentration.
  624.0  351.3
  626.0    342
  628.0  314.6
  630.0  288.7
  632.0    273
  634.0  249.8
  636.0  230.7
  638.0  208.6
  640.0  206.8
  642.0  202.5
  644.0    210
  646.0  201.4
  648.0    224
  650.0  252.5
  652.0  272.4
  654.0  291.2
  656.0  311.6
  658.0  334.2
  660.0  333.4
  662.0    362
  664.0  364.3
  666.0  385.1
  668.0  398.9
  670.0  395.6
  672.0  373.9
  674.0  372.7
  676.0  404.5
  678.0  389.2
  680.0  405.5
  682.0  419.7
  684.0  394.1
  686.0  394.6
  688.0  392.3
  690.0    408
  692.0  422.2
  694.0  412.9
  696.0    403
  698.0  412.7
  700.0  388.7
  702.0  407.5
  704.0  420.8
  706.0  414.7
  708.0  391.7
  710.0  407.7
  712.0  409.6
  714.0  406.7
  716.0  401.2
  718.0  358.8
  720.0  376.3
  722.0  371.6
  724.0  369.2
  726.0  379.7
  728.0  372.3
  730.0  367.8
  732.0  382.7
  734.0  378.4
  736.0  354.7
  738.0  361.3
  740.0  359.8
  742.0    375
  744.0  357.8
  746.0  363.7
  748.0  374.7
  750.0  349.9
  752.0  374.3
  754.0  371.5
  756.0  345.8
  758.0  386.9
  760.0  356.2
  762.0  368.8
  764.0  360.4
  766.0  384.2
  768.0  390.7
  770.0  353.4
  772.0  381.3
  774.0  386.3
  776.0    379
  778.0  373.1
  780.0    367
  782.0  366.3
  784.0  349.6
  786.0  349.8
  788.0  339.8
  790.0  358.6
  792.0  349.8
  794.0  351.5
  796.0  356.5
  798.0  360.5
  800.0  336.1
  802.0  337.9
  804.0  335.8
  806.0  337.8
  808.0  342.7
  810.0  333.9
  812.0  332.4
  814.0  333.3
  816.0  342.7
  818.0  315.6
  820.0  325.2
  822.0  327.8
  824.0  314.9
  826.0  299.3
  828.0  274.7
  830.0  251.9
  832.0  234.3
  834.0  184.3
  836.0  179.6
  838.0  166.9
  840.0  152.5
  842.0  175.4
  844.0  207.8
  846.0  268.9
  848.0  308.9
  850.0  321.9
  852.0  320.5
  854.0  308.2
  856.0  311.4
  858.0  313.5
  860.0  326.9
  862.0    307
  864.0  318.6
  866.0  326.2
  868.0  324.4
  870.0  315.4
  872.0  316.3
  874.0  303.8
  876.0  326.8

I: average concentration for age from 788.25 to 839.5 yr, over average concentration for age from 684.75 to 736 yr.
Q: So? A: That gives 0.78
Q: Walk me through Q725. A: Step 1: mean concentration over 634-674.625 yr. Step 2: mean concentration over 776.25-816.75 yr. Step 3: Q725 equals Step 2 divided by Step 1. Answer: 1.18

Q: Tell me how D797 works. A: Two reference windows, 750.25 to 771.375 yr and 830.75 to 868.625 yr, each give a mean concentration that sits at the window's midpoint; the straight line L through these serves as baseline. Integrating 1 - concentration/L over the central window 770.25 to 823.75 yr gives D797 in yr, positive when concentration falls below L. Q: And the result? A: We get -3.6 yr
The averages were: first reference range 369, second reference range 265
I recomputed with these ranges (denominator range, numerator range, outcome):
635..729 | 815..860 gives 0.76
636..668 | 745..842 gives 1.18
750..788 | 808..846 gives 0.72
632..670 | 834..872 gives 0.97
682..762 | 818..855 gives 0.67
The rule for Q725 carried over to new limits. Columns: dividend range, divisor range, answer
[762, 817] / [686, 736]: 0.90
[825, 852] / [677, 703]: 0.58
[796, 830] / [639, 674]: 1.08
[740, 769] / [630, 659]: 1.48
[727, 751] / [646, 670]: 1.15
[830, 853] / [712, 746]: 0.62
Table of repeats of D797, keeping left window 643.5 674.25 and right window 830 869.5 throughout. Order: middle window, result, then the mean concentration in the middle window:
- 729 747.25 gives -4.3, 367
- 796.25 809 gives -2.9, 343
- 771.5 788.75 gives -4.9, 366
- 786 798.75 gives -3.2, 352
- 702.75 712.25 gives -3.2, 409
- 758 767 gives -2.5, 370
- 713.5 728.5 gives -3.9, 379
